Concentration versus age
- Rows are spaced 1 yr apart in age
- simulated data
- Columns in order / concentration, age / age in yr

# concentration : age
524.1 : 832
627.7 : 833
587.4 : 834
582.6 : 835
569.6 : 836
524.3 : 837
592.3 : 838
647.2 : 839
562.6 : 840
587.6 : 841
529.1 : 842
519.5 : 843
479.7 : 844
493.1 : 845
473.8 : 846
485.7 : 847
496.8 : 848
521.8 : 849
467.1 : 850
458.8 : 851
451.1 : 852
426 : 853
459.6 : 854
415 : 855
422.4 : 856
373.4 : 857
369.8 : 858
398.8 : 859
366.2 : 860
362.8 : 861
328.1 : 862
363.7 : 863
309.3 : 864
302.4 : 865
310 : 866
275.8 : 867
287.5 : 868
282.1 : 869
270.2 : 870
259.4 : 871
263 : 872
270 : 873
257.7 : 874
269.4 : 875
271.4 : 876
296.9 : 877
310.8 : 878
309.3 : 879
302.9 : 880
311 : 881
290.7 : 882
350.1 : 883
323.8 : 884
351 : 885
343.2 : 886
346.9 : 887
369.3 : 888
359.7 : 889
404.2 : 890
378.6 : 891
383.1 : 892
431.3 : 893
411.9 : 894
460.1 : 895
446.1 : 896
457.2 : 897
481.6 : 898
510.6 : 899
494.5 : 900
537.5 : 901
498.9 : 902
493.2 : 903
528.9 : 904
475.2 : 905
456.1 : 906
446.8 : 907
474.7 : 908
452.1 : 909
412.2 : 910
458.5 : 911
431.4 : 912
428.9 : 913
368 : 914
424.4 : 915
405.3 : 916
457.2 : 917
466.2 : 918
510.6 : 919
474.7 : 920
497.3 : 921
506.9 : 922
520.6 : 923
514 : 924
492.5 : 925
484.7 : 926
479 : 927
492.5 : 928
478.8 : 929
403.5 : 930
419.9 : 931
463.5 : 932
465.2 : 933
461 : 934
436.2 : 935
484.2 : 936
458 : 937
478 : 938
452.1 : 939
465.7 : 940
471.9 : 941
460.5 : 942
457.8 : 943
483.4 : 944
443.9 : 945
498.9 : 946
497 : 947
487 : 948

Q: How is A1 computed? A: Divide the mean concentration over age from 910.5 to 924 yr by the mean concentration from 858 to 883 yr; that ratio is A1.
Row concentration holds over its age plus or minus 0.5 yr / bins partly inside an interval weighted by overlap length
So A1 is 1.51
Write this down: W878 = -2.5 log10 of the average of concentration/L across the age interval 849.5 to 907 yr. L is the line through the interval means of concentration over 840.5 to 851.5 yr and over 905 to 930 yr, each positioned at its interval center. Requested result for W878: 0.271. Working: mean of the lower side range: 501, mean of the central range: 376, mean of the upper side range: 463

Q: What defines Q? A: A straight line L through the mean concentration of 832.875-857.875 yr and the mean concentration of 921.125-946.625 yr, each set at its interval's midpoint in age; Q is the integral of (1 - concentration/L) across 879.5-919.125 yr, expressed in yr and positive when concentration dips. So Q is 5.1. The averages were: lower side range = 506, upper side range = 471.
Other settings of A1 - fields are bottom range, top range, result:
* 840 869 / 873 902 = 0.89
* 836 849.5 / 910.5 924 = 0.86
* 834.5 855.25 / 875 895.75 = 0.68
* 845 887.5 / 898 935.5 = 1.32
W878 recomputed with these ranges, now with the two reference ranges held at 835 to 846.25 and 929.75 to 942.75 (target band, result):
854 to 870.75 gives 0.47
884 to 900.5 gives 0.21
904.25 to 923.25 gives 0.05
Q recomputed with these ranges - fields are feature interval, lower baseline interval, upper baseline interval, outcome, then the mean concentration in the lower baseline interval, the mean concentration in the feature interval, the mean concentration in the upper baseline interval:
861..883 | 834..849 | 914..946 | 9.38 yr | 540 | 295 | 467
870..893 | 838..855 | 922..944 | 7.94 yr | 504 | 321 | 470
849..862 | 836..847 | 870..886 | 0.94 yr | 540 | 415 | 297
